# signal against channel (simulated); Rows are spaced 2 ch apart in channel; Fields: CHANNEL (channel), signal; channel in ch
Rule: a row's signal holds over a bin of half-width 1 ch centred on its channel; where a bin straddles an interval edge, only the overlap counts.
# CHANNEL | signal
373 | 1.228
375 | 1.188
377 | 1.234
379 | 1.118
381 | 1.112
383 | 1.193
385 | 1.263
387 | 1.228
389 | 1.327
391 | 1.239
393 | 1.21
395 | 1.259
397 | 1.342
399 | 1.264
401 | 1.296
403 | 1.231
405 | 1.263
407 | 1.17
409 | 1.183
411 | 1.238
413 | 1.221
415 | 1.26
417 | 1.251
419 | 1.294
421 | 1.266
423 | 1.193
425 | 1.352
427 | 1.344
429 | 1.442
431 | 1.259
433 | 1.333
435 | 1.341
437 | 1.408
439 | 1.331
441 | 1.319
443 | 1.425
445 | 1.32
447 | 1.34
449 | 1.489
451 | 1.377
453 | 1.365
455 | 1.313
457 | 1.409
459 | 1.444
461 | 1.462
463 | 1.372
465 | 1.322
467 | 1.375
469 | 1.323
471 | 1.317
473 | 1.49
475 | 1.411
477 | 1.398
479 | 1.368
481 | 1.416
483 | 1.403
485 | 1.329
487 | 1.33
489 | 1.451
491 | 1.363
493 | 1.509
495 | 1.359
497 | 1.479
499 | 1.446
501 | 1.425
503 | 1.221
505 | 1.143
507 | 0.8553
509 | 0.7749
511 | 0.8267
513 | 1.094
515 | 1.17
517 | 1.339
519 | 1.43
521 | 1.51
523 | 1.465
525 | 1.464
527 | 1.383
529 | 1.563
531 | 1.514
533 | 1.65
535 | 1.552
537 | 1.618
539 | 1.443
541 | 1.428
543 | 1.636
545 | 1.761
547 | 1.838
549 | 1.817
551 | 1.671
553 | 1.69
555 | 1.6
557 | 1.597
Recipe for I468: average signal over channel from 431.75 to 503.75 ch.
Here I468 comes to 1.38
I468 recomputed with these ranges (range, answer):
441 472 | 1.38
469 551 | 1.4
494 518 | 1.18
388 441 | 1.28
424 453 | 1.36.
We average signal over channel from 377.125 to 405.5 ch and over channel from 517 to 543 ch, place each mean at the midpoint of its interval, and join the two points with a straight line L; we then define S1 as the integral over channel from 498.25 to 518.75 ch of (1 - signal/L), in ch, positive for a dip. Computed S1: 4.5 ch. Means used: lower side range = 1.24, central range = 1.14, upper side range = 1.5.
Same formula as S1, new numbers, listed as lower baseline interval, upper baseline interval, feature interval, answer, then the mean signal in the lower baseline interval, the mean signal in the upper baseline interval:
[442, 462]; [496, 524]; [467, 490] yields -1.17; 1.39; 1.23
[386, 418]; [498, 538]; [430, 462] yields -2.36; 1.25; 1.32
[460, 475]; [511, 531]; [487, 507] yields 0.30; 1.38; 1.36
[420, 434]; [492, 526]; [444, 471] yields -1.68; 1.31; 1.27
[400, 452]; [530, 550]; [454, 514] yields 6.10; 1.31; 1.63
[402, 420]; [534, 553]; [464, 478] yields 0.43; 1.23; 1.64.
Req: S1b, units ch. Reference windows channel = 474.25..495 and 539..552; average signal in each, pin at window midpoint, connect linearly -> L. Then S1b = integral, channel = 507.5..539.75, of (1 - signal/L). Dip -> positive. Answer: 4.60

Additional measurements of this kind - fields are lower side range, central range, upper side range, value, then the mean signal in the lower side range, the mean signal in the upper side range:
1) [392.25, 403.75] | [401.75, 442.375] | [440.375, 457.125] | 1.0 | 1.27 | 1.37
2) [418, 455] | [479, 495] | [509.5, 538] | -0.3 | 1.34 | 1.39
